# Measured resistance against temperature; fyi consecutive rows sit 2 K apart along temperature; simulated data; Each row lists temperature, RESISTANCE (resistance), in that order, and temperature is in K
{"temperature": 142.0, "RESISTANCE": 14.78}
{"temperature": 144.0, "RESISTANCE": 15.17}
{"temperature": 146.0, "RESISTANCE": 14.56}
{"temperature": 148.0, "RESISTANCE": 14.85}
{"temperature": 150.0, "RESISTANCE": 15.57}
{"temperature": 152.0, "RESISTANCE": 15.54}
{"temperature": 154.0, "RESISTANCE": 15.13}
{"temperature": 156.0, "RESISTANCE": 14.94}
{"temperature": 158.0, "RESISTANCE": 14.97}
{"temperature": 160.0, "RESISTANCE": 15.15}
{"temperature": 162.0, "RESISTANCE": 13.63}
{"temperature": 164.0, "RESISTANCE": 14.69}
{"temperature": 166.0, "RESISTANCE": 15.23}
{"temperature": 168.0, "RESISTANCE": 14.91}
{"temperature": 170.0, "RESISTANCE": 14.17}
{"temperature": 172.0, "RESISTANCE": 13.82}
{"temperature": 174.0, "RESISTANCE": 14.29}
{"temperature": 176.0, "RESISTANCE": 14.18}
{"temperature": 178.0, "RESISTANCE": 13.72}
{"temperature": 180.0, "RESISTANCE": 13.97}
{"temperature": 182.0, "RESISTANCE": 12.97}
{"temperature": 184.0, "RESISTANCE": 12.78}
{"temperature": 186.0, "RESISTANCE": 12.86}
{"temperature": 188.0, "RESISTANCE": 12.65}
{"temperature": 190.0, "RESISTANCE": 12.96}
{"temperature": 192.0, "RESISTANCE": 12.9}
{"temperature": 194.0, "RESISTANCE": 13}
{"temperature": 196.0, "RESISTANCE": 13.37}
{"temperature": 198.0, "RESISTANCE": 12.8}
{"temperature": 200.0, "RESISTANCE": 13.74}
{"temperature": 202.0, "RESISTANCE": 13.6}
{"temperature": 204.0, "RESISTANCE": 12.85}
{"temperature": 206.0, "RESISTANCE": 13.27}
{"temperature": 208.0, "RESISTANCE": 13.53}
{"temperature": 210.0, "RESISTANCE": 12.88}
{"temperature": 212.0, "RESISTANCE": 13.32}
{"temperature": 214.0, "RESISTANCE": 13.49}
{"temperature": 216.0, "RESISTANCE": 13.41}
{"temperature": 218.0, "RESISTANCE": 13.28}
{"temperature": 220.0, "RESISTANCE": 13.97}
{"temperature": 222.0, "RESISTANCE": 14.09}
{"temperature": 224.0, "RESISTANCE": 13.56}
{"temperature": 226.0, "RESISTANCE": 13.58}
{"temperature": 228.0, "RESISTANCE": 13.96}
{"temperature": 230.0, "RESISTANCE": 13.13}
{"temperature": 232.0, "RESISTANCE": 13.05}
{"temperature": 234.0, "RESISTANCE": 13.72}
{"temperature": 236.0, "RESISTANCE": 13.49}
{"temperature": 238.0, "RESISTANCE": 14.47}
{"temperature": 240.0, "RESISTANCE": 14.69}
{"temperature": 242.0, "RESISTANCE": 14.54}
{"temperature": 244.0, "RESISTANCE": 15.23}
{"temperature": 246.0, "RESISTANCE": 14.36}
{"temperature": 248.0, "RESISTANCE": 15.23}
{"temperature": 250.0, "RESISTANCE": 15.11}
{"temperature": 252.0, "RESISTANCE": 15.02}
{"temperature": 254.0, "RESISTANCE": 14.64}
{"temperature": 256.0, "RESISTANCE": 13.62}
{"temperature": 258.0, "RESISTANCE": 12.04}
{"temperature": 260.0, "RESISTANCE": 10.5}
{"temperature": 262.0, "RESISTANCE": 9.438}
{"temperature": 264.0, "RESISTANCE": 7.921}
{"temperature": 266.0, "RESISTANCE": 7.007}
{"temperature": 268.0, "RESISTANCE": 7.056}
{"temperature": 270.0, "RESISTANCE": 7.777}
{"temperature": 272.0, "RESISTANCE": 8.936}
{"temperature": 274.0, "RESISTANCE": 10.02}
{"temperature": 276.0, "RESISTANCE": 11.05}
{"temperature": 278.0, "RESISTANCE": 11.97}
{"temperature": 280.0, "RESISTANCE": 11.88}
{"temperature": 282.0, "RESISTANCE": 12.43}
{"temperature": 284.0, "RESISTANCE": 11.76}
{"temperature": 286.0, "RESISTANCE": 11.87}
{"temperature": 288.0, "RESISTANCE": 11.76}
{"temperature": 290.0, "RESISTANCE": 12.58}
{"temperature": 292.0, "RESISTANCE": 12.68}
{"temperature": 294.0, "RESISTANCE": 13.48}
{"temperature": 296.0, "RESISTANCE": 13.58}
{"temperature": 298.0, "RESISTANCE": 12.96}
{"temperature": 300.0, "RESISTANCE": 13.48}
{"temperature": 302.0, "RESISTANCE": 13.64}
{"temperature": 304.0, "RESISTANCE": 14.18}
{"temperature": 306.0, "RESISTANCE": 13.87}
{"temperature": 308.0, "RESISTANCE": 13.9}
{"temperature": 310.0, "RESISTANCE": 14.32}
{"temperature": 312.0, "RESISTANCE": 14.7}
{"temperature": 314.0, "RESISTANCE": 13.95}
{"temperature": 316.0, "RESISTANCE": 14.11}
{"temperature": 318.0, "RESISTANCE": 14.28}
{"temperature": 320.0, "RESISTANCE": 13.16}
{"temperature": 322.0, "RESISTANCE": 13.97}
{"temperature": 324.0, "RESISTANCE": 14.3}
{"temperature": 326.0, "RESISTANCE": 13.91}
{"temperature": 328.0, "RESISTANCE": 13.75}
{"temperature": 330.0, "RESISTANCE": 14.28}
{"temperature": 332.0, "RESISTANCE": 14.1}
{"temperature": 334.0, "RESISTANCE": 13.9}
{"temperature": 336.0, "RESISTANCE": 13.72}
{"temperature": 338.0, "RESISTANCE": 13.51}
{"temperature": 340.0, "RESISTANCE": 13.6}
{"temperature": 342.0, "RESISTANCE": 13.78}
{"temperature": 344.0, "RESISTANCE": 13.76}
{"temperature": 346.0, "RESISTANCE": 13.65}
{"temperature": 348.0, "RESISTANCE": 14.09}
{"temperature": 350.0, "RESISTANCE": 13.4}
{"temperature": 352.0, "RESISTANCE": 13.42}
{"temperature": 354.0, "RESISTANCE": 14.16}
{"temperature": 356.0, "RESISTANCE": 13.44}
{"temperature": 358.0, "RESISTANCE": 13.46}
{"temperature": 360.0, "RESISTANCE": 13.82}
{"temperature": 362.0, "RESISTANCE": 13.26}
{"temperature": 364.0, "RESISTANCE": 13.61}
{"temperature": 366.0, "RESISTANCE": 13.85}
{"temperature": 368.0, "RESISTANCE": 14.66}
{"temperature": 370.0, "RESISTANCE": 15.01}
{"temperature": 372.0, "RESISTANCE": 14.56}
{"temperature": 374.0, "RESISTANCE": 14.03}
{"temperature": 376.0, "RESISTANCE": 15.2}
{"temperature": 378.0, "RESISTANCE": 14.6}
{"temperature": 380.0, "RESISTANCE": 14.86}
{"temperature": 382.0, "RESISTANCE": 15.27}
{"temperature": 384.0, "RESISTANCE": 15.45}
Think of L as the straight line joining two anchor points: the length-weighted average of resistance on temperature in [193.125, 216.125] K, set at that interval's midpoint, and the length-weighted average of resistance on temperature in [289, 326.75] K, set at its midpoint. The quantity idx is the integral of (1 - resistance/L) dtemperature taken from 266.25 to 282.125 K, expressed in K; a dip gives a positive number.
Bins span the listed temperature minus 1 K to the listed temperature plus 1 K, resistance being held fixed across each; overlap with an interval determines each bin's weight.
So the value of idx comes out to 4.3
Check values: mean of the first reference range 13.3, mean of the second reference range 13.7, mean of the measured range 9.87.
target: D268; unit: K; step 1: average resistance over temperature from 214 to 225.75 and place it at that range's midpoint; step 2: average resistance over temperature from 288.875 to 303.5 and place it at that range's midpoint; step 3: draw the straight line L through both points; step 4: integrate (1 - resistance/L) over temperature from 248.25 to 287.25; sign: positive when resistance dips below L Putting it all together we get 6.54 K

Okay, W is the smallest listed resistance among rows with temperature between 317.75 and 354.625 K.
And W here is 13.16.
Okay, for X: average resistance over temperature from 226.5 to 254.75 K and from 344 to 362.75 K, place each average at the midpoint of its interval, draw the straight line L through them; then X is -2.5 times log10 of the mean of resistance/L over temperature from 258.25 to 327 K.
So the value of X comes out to 0.15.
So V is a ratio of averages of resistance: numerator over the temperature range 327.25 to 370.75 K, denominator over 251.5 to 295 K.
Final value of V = 1.24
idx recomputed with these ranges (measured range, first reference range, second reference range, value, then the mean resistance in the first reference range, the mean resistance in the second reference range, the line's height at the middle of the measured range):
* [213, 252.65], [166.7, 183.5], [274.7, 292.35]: -3.6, 14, 11.9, 12.9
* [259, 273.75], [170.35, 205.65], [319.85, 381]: 5.6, 13.3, 14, 13.6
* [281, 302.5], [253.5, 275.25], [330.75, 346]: -2.8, 9.81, 13.8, 11.3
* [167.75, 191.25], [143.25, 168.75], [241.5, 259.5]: 2.0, 14.9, 14.3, 14.8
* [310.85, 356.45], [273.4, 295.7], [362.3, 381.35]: -1.7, 12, 14.5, 13.4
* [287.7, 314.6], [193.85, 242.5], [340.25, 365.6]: 0.1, 13.6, 13.7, 13.6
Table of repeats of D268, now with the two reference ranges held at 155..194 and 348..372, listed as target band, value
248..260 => 0.01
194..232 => 1.34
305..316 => -0.21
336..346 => 0.15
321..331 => -0.12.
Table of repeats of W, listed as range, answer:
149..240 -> 12.65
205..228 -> 12.88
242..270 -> 7.007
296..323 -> 12.96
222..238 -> 13.05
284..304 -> 11.76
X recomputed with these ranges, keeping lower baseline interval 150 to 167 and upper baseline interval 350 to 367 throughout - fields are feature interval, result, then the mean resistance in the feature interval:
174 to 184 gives 0.09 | 13.7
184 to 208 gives 0.13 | 13.1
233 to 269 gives 0.13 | 12.7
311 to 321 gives -0.01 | 14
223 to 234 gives 0.08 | 13.5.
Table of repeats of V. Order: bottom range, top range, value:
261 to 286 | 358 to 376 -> 1.43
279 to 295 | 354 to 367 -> 1.11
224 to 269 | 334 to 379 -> 1.09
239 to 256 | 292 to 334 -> 0.94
